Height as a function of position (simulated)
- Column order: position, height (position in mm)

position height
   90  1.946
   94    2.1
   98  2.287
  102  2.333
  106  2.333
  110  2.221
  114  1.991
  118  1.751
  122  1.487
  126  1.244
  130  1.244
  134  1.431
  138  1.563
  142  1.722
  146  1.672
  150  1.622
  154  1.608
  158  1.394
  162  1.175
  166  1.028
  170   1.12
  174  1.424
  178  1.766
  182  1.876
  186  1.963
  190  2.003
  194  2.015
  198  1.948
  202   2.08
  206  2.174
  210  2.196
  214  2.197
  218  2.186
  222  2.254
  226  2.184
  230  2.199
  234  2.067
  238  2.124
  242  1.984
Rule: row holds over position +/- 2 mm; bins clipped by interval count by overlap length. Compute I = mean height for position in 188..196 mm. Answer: 2.01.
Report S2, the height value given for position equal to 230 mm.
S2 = 2.199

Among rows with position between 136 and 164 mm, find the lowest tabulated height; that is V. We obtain 1.175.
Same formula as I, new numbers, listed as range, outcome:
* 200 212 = 2.15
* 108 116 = 2.11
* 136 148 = 1.65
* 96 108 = 2.32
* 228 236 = 2.13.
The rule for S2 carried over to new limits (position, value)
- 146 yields 1.672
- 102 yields 2.333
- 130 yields 1.244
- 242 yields 1.984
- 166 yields 1.028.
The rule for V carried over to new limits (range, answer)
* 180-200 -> 1.876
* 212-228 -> 2.184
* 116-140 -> 1.244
